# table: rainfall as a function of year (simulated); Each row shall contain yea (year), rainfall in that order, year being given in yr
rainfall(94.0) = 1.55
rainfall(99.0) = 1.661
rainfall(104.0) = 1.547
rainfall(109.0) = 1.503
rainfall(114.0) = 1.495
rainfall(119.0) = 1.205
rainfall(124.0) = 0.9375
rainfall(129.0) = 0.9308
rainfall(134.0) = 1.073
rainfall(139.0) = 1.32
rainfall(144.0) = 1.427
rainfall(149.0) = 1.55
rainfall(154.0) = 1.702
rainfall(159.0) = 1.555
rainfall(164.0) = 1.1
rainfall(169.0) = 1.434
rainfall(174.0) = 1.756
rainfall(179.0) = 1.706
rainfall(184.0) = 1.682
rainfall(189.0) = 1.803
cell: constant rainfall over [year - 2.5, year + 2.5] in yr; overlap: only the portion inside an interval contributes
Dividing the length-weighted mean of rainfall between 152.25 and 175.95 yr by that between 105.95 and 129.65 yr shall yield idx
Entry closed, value 1.2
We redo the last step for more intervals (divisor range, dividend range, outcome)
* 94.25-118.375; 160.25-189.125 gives 1.02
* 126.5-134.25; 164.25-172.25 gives 1.40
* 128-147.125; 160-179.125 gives 1.21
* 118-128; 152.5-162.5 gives 1.52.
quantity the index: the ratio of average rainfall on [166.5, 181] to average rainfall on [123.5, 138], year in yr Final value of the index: 1.6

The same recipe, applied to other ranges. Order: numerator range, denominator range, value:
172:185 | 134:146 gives 1.31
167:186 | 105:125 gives 1.24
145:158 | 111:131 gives 1.38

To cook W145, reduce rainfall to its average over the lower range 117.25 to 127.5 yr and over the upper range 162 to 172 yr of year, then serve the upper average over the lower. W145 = 1.2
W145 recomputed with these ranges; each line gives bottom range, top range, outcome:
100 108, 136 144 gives 0.86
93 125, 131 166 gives 0.97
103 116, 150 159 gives 1.08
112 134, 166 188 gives 1.46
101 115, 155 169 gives 0.91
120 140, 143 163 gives 1.45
